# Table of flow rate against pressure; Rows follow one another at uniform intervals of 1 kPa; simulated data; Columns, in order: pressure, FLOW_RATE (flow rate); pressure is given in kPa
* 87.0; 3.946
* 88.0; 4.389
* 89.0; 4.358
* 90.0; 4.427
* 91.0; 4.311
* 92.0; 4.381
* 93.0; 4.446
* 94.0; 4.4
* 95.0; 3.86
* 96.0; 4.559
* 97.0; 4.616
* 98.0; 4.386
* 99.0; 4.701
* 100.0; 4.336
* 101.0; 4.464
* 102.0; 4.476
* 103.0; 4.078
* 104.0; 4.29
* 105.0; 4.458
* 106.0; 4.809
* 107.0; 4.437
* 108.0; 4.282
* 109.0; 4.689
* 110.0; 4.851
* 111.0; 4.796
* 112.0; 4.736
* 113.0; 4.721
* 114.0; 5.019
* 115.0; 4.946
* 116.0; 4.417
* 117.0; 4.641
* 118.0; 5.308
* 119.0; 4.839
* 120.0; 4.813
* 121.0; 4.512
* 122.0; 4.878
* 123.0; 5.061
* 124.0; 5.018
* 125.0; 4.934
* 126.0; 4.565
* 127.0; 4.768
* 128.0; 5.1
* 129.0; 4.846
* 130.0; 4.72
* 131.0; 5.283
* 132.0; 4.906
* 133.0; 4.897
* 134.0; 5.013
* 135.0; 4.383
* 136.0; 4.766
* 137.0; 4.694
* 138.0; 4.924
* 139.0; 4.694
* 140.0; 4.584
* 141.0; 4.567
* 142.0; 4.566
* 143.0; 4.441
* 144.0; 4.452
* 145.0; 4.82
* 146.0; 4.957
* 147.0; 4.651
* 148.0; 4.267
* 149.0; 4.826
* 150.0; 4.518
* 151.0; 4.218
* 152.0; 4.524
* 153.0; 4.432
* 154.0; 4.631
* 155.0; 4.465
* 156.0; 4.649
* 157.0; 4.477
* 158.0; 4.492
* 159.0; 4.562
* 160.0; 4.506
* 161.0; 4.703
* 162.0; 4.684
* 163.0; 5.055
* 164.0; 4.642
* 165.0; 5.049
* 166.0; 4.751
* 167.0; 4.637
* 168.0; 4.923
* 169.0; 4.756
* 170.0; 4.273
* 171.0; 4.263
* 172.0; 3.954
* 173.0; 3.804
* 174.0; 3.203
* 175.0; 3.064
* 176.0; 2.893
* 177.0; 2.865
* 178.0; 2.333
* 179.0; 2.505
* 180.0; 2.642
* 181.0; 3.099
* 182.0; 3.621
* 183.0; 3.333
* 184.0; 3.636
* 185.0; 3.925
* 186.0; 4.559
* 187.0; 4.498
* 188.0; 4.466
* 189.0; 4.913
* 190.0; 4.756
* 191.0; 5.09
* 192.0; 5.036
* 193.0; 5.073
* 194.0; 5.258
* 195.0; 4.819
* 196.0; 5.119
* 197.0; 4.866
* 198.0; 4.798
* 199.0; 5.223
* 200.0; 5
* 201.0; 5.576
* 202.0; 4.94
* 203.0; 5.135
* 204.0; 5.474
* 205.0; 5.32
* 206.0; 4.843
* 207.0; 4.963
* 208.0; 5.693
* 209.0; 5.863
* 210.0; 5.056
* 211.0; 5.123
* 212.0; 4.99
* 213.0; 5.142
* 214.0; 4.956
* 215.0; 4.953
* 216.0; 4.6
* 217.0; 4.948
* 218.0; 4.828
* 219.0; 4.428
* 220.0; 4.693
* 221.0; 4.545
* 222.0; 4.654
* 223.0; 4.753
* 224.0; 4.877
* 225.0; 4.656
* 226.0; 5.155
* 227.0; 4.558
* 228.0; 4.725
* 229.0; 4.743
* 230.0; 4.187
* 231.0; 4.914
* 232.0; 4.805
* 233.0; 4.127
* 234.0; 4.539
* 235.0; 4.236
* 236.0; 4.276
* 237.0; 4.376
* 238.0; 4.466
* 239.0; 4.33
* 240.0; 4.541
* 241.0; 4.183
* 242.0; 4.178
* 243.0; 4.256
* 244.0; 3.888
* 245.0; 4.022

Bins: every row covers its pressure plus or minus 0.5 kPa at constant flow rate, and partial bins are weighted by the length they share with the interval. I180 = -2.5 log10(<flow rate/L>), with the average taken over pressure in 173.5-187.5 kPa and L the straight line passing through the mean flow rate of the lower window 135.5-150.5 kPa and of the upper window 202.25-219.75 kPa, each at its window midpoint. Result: 0.426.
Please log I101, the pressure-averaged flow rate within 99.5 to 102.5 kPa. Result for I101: 4.43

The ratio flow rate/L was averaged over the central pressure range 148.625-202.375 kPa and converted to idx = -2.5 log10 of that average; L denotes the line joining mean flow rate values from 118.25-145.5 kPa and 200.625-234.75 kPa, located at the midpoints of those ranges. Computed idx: 0.12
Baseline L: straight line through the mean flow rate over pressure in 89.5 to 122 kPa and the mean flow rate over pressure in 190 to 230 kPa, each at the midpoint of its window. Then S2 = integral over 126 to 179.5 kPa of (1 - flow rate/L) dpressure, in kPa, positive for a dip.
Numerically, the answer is 3.5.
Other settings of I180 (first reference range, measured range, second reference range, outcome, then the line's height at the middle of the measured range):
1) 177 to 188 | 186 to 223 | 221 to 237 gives -0.246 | 3.99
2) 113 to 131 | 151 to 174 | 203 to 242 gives 0.070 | 4.82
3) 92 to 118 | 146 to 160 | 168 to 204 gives -0.041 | 4.36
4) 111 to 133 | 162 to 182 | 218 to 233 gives 0.235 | 4.77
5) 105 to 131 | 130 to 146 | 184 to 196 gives 0.008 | 4.77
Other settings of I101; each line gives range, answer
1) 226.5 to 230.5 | 4.55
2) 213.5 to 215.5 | 4.95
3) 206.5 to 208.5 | 5.33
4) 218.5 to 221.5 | 4.56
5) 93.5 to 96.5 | 4.27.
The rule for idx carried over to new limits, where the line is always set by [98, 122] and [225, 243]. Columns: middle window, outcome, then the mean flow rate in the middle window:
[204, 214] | -0.16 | 5.22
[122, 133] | -0.07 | 4.92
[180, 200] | 0.01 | 4.5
